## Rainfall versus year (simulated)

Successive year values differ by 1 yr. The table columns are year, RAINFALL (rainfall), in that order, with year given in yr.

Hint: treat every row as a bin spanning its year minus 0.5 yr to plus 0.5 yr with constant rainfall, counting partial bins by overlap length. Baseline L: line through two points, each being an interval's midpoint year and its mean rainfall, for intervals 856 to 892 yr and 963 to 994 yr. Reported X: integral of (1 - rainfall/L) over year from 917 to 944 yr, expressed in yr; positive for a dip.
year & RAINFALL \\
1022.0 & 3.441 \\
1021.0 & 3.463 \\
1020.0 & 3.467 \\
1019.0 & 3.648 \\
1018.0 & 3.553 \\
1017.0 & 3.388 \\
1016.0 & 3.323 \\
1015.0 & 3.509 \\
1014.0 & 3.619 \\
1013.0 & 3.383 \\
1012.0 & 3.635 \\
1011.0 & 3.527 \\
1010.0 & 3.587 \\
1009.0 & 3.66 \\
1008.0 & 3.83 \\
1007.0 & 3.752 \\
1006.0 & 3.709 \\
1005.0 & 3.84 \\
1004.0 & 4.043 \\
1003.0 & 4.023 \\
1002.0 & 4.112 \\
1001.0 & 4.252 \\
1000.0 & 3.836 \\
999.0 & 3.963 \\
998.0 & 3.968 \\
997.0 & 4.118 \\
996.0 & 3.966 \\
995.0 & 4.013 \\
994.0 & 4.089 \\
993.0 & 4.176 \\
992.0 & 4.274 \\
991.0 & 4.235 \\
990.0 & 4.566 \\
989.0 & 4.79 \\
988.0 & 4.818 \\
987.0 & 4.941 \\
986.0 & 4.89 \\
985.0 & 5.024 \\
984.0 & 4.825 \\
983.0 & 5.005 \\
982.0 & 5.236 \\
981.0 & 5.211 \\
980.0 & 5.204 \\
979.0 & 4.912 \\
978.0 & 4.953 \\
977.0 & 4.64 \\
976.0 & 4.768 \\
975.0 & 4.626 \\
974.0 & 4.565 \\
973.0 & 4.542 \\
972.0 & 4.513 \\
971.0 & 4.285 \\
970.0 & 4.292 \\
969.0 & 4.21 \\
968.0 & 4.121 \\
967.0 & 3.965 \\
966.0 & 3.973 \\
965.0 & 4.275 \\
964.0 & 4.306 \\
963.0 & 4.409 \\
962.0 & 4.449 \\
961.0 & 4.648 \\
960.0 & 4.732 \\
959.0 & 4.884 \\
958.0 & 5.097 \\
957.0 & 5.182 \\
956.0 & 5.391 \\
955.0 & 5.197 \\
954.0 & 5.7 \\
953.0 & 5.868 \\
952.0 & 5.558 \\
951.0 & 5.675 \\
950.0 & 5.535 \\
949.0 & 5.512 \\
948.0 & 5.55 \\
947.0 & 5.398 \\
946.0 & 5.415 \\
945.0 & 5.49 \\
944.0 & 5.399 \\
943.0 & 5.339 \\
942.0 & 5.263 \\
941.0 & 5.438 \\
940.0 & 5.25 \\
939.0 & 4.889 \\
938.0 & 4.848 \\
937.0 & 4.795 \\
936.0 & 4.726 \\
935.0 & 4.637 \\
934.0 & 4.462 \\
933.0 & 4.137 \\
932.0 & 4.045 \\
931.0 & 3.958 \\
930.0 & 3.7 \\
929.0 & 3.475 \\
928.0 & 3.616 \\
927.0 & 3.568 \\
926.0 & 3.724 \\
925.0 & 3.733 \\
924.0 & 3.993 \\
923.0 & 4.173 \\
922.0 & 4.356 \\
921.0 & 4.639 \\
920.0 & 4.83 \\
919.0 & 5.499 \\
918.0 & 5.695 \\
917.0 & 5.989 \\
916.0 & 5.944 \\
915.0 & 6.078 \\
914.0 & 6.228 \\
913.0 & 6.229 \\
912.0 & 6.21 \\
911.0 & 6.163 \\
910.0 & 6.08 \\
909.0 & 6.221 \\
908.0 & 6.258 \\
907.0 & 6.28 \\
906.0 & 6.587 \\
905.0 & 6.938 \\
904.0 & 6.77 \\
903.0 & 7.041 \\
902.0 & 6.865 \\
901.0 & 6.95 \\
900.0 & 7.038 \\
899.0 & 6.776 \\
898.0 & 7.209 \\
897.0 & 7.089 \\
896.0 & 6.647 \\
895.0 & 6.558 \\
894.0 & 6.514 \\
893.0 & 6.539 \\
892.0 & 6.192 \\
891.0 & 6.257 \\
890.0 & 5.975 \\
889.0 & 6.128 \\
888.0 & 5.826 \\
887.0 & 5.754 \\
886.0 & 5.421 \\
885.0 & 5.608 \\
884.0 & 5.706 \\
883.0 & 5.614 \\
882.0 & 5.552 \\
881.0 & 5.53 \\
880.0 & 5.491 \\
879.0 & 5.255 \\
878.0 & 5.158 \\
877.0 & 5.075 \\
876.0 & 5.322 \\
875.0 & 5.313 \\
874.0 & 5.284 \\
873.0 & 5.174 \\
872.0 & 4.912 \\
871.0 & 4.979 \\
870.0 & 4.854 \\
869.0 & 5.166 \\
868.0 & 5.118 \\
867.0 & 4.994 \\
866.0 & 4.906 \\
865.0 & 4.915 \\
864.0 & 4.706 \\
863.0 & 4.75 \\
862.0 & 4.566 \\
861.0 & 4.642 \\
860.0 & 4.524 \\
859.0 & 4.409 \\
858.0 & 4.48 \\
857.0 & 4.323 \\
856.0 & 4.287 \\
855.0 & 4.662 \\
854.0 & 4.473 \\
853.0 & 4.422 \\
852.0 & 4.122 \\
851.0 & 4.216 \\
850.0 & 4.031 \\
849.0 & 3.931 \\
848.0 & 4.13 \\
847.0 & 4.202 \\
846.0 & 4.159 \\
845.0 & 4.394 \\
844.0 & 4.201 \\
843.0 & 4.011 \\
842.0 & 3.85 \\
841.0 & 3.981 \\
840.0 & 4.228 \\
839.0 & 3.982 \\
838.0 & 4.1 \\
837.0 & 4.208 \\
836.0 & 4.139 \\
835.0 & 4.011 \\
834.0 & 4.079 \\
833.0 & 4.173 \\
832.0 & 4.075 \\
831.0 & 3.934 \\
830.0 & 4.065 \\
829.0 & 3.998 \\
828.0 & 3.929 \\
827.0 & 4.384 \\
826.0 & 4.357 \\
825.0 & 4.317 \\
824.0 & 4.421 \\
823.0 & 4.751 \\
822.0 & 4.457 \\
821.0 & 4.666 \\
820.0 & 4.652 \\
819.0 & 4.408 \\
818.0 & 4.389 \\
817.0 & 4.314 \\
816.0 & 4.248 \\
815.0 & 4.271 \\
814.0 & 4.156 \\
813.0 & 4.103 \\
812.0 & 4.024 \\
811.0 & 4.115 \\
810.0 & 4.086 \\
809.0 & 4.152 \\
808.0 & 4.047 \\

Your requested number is 1.8 yr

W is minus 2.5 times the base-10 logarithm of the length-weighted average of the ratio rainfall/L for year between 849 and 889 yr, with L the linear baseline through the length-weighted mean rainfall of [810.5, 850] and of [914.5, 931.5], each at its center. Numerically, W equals -0.15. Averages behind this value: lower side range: 4.2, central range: 4.96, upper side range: 4.53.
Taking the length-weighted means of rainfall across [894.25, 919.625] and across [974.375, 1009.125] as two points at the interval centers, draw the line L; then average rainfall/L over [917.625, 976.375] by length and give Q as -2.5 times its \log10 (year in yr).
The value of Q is 0.16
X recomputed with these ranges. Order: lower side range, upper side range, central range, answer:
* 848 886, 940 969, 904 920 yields -3.78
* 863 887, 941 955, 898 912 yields -3.37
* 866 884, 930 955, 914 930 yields 1.54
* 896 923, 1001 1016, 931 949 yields 1.44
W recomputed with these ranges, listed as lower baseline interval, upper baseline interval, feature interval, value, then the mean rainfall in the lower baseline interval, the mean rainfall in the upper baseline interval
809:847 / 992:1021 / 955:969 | -0.177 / 4.21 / 3.79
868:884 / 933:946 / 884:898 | -0.193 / 5.26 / 5.02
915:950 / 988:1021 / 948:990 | -0.126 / 4.78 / 3.88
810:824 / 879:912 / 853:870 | 0.165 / 4.34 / 6.28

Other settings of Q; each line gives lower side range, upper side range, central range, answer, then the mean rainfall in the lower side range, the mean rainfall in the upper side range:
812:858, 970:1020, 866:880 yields -0.21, 4.23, 4.22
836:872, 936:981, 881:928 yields -0.25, 4.43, 4.93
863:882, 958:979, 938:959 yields -0.17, 5.12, 4.48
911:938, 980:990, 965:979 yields 0.11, 4.74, 4.96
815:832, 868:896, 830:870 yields 0.13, 4.32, 5.61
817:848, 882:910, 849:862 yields 0.15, 4.22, 6.38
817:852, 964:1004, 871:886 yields -0.24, 4.2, 4.46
